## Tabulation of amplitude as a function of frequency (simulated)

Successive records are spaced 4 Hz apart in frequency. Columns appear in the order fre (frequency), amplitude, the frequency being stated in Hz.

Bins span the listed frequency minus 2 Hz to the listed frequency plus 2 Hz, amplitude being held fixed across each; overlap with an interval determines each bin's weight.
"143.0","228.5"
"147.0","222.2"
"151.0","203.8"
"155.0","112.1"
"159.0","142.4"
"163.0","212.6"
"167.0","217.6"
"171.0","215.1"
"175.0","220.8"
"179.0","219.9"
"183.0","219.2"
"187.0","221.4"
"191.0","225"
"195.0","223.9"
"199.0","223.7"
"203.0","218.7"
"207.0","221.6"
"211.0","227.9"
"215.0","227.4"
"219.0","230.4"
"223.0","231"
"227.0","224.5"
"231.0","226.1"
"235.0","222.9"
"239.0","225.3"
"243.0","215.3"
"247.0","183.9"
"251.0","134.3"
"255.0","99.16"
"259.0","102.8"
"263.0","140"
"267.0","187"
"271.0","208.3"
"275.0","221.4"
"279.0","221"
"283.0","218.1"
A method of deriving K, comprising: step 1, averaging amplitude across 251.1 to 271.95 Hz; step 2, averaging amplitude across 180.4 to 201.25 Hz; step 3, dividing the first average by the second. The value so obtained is 0.64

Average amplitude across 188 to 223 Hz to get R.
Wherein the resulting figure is 225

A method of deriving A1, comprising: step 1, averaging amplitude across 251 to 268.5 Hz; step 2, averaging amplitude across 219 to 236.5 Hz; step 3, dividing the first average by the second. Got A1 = 0.58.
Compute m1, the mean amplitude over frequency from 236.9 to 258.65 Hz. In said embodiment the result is 167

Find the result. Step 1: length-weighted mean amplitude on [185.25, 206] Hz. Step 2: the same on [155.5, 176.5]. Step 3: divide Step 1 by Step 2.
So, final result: 1.14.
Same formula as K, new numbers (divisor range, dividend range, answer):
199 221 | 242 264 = 0.64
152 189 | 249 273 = 0.73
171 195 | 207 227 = 1.03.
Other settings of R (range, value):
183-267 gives 201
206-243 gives 226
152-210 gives 207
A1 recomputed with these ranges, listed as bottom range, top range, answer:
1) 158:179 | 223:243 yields 1.09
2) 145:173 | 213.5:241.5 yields 1.20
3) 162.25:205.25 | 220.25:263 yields 0.84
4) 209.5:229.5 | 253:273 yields 0.65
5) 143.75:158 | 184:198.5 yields 1.23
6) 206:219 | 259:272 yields 0.73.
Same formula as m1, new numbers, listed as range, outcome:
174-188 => 220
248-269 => 135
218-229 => 228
